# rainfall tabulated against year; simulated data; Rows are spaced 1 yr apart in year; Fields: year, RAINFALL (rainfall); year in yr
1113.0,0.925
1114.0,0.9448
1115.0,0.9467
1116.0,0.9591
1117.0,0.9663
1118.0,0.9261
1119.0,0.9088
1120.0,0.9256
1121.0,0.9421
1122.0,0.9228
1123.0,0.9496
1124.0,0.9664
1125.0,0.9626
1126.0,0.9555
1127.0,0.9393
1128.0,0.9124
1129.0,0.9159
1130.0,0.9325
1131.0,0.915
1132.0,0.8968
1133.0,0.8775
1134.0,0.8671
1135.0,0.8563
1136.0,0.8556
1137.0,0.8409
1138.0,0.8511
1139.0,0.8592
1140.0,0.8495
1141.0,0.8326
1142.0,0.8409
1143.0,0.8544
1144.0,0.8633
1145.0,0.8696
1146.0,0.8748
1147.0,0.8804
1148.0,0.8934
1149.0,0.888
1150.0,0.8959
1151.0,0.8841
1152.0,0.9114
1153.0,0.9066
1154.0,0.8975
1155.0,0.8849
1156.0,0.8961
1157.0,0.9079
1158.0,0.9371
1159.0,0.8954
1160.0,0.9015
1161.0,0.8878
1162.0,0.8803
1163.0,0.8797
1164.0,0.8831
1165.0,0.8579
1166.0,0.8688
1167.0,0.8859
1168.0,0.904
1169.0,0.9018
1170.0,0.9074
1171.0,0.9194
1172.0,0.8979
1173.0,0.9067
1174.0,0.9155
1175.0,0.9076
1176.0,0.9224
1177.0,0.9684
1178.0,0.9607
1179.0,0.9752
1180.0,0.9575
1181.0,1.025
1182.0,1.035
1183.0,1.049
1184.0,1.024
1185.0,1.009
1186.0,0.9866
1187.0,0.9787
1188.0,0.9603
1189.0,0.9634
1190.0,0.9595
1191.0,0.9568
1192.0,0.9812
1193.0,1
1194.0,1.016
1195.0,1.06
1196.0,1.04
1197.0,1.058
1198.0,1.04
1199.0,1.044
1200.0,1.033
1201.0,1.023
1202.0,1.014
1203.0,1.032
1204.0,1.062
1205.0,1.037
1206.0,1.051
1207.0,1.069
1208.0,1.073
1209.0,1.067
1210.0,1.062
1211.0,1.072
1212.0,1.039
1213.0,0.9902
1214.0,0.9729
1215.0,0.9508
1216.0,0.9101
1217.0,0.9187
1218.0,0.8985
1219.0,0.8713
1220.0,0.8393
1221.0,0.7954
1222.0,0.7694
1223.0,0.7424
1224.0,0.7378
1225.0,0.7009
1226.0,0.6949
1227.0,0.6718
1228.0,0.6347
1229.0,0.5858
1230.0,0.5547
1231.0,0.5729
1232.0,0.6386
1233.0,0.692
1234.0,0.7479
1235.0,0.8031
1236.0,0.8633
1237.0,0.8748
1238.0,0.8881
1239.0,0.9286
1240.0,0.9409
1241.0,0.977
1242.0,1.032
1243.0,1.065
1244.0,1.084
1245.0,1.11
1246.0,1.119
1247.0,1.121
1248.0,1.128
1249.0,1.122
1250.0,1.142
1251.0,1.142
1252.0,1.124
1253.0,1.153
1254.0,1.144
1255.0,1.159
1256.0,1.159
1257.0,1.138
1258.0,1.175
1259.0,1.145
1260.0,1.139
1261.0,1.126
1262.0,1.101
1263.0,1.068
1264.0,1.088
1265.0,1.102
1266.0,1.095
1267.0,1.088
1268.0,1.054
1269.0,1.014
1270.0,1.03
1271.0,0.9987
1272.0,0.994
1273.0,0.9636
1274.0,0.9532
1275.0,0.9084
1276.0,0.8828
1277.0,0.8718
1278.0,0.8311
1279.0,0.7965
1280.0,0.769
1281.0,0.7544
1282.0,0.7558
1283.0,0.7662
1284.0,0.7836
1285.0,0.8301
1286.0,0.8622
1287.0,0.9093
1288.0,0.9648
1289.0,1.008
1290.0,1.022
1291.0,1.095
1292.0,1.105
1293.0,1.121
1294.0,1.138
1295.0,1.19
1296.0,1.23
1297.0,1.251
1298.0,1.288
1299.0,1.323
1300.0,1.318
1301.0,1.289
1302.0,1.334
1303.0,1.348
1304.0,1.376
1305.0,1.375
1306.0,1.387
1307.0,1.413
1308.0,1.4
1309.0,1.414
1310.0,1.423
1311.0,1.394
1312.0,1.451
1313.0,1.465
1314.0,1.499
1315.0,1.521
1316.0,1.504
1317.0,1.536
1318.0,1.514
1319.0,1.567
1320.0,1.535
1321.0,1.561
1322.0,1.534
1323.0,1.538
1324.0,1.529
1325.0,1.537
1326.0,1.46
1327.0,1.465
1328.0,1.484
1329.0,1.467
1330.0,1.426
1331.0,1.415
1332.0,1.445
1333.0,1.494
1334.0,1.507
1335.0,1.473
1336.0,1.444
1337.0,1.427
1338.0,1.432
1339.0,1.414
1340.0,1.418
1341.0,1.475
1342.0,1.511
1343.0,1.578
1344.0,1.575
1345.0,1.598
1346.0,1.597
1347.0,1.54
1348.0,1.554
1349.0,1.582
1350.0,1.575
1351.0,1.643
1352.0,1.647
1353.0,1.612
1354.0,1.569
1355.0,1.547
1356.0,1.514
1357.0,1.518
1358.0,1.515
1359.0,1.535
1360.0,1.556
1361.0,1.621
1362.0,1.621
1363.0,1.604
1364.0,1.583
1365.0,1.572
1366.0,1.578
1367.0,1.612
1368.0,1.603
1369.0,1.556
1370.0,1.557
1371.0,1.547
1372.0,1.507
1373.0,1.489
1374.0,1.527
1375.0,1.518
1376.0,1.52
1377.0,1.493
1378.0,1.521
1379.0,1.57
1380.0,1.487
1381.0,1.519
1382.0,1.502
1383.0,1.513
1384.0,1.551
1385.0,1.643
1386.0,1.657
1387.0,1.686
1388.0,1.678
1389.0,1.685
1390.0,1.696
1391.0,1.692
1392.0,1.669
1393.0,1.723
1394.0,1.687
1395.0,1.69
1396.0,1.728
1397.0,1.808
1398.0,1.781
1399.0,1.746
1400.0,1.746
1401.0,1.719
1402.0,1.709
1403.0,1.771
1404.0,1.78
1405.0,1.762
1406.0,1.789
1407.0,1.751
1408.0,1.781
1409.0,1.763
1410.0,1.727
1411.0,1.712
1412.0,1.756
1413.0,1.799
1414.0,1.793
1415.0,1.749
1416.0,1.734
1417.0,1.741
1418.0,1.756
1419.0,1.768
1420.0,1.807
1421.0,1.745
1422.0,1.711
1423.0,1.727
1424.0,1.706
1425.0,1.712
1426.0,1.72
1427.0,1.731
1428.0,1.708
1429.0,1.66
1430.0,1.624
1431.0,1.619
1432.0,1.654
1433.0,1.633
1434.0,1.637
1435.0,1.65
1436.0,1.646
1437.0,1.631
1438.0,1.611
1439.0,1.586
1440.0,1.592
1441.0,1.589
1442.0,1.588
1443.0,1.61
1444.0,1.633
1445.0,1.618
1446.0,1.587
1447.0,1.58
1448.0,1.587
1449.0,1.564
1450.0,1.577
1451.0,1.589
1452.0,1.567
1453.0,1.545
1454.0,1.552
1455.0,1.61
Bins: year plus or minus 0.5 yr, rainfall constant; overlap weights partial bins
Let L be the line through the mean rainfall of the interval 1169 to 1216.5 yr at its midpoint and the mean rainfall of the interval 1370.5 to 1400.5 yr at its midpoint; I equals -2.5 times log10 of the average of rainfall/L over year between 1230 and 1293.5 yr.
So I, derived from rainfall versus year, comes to 0.23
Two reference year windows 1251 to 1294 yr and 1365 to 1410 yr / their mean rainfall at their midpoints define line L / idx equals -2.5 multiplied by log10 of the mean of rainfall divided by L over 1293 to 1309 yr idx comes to -0.127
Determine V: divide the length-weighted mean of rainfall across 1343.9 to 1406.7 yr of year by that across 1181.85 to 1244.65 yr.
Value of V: 1.75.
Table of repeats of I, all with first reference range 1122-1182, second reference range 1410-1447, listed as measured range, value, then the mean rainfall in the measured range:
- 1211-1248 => 0.287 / 0.86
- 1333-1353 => -0.063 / 1.53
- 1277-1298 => 0.312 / 0.965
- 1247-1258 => 0.040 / 1.14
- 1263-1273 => 0.172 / 1.05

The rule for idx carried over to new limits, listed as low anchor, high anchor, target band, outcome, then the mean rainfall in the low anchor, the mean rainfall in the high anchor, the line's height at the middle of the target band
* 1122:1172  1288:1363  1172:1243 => 0.161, 0.892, 1.44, 1.08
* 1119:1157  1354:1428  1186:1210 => 0.054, 0.894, 1.66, 1.07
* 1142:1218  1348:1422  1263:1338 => 0.117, 0.956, 1.65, 1.36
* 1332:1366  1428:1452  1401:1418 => -0.109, 1.54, 1.61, 1.59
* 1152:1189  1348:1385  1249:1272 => 0.103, 0.93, 1.56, 1.22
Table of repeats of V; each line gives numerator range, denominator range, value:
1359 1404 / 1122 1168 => 1.82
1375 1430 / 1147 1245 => 1.84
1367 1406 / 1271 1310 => 1.51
